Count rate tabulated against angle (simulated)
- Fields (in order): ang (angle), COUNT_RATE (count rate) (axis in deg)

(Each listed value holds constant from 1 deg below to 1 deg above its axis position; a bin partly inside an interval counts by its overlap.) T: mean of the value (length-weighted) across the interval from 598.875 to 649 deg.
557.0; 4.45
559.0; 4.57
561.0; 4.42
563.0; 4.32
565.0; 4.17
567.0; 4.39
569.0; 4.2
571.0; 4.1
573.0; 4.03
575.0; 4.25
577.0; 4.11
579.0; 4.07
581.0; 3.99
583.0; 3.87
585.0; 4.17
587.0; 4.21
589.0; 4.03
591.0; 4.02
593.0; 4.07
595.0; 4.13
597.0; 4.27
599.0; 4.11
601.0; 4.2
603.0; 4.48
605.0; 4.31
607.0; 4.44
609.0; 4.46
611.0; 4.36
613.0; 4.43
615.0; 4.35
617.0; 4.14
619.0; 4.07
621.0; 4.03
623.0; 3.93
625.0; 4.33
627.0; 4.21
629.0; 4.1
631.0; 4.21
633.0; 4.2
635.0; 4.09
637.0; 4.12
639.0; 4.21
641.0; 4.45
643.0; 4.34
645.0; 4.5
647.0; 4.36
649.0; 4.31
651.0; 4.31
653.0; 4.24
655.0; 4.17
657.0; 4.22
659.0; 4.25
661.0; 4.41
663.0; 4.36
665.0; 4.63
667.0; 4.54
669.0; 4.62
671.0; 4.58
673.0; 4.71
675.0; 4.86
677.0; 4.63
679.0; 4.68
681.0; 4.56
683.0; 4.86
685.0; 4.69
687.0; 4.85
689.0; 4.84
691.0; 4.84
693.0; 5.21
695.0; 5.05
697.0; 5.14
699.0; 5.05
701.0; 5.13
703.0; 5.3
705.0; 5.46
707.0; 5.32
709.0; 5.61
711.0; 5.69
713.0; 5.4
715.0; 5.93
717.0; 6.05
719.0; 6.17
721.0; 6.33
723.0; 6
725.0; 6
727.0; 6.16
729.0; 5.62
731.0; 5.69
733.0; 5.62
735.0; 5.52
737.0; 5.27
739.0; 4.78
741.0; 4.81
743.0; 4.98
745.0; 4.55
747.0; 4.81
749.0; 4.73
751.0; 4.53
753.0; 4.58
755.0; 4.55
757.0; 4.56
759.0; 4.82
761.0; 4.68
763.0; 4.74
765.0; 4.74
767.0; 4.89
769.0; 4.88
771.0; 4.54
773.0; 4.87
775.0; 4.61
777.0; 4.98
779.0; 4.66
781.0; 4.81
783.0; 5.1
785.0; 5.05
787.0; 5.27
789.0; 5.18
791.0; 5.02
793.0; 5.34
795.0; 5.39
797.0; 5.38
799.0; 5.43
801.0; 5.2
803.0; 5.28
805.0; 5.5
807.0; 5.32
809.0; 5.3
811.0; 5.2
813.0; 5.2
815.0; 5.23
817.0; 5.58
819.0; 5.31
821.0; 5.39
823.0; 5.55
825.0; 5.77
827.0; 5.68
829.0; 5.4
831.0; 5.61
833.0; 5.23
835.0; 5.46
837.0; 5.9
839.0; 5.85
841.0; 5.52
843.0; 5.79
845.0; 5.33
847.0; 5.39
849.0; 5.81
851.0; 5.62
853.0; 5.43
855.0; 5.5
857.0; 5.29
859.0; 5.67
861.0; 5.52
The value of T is 4.26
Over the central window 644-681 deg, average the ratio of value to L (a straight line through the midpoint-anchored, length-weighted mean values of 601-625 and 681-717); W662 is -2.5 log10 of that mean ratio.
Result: 0.080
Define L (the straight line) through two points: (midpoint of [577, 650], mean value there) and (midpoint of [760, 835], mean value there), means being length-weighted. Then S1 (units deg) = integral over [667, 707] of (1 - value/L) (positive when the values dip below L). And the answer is -2.6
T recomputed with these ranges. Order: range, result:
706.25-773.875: 5.22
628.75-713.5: 4.68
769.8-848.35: 5.3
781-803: 5.22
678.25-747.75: 5.32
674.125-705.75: 4.94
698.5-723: 5.65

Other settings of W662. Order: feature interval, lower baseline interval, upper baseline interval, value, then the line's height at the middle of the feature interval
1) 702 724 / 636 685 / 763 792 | -0.23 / 4.65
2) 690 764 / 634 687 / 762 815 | -0.11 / 4.78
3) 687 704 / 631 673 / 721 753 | -0.05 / 4.83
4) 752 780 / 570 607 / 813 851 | 0.10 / 5.16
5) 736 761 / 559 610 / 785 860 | 0.07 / 5.05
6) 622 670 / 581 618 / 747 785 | 0.02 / 4.37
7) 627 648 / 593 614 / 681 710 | 0.08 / 4.59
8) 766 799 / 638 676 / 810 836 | 0.04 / 5.19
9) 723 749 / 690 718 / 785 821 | 0.01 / 5.35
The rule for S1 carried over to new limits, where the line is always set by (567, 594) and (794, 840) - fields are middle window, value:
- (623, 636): 0.6 deg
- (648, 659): 0.6 deg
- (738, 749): 0.5 deg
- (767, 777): 0.8 deg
